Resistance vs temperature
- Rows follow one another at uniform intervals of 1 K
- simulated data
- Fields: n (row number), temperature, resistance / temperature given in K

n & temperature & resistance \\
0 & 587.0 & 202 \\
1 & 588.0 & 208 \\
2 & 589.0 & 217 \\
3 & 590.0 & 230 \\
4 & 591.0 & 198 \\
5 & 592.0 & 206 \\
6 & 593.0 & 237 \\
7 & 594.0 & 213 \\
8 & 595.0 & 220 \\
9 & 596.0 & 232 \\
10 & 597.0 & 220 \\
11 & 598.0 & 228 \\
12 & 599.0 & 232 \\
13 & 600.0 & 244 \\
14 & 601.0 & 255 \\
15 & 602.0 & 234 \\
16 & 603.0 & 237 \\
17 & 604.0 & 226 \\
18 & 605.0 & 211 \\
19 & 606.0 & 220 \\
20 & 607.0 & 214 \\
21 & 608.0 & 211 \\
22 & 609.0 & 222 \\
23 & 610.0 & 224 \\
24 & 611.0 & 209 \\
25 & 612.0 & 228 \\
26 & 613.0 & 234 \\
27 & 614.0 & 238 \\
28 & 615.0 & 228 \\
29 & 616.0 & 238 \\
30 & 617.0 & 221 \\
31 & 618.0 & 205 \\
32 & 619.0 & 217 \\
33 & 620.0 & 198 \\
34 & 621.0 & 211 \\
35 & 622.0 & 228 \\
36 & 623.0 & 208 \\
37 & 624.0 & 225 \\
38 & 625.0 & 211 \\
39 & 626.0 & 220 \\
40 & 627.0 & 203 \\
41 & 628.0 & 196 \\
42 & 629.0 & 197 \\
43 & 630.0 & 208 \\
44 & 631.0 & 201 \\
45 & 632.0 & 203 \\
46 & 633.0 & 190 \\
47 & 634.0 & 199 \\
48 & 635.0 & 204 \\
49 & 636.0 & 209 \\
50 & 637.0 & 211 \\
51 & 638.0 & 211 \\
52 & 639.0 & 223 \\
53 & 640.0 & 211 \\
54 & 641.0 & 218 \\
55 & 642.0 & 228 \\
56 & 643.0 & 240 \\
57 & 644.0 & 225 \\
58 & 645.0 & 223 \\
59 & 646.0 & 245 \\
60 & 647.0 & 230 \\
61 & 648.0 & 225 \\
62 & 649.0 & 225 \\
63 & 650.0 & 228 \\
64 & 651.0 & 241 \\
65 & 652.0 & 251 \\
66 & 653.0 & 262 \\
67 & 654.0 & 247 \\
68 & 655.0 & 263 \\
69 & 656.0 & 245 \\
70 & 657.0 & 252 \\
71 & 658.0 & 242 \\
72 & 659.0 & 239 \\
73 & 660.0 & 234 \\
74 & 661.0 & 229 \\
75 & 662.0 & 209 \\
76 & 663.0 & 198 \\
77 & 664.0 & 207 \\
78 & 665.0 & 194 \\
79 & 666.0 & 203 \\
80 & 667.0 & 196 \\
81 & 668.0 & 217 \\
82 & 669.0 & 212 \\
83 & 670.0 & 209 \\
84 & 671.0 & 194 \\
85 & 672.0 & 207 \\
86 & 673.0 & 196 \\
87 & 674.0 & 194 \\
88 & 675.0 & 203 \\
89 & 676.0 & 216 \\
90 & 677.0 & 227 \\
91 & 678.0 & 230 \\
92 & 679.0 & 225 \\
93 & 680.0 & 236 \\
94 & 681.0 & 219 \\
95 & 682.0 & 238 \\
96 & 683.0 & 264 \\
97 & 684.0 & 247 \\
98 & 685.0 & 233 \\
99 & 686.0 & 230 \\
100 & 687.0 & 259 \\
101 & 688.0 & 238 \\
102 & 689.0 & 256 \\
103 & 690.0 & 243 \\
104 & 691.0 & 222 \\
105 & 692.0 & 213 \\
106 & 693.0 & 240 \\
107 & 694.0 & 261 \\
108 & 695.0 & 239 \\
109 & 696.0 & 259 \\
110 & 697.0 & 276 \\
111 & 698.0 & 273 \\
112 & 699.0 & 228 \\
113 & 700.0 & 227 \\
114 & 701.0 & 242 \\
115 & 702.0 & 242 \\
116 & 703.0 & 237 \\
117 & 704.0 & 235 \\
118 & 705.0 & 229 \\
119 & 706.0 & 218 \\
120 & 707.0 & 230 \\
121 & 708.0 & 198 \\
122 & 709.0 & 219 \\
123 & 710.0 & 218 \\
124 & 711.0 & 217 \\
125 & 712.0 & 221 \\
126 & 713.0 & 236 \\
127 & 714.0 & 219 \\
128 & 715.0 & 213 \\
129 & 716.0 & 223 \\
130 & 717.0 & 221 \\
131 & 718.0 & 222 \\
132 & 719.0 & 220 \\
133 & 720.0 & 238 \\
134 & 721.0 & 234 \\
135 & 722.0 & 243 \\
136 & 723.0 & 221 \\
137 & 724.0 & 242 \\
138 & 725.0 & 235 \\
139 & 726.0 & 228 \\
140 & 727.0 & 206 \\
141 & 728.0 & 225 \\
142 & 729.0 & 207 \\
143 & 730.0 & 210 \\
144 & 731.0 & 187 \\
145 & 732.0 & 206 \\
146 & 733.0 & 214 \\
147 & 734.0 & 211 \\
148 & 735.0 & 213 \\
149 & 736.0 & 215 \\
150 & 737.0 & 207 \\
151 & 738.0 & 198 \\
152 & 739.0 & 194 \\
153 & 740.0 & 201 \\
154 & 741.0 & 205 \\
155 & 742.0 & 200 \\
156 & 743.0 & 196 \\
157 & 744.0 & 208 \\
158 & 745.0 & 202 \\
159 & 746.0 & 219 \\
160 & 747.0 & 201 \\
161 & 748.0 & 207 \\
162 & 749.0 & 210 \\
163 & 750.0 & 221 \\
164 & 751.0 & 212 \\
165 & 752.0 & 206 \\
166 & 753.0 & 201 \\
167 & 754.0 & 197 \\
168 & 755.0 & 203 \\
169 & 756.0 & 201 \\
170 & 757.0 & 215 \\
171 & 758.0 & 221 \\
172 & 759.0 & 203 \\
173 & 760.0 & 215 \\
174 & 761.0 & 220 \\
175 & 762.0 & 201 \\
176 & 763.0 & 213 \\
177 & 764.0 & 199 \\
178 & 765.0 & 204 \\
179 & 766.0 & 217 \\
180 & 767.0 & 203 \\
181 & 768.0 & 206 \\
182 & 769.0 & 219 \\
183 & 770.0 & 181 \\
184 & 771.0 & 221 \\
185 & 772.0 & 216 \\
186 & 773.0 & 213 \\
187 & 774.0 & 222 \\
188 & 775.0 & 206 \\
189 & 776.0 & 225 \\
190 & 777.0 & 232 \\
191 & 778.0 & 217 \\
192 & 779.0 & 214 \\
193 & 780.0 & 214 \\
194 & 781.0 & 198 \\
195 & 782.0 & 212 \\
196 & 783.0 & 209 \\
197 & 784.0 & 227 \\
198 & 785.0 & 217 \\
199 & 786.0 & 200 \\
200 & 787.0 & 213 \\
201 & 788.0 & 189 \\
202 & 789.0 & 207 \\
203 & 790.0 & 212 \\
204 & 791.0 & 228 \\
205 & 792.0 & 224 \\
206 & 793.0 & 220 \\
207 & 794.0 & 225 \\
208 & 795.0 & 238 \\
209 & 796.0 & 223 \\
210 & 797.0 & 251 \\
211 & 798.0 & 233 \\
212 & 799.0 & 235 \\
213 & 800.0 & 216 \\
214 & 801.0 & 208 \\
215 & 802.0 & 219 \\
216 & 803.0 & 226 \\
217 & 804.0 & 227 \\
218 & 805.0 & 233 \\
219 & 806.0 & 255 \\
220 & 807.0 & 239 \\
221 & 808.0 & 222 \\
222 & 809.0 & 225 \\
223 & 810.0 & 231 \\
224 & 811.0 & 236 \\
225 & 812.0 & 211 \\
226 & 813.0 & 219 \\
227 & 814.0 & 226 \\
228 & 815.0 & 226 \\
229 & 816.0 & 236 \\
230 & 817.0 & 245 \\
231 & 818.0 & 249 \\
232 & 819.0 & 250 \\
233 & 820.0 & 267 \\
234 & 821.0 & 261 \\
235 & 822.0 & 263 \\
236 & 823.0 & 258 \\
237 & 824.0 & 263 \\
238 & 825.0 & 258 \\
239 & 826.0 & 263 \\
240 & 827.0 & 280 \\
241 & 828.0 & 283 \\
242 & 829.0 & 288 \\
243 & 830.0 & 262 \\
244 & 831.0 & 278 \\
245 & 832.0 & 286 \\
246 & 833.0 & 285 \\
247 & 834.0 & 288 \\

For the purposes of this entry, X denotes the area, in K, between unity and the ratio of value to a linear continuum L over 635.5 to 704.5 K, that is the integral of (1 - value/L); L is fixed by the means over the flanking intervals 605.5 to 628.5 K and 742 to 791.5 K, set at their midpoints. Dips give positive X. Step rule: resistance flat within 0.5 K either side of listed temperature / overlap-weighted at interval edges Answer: -4.73 K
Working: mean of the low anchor 218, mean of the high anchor 210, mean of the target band 230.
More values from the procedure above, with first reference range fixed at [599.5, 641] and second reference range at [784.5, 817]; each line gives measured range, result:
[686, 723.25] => -2.2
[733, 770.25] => 2.6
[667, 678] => 0.5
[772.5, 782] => 0.3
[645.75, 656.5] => -1.2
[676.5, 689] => -1.1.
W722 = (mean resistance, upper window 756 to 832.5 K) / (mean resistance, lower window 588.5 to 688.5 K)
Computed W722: 1.0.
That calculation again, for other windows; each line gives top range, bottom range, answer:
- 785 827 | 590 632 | 1.06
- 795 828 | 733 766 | 1.16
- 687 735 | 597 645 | 1.05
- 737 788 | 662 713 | 0.92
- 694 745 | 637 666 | 0.97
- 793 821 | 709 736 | 1.06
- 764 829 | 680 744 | 1.01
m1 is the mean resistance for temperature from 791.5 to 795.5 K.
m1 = 227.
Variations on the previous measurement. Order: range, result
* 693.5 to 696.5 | 253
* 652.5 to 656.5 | 254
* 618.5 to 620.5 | 208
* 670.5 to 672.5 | 200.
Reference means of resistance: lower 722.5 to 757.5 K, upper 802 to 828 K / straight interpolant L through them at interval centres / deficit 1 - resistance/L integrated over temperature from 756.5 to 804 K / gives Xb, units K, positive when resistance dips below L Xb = 2.46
